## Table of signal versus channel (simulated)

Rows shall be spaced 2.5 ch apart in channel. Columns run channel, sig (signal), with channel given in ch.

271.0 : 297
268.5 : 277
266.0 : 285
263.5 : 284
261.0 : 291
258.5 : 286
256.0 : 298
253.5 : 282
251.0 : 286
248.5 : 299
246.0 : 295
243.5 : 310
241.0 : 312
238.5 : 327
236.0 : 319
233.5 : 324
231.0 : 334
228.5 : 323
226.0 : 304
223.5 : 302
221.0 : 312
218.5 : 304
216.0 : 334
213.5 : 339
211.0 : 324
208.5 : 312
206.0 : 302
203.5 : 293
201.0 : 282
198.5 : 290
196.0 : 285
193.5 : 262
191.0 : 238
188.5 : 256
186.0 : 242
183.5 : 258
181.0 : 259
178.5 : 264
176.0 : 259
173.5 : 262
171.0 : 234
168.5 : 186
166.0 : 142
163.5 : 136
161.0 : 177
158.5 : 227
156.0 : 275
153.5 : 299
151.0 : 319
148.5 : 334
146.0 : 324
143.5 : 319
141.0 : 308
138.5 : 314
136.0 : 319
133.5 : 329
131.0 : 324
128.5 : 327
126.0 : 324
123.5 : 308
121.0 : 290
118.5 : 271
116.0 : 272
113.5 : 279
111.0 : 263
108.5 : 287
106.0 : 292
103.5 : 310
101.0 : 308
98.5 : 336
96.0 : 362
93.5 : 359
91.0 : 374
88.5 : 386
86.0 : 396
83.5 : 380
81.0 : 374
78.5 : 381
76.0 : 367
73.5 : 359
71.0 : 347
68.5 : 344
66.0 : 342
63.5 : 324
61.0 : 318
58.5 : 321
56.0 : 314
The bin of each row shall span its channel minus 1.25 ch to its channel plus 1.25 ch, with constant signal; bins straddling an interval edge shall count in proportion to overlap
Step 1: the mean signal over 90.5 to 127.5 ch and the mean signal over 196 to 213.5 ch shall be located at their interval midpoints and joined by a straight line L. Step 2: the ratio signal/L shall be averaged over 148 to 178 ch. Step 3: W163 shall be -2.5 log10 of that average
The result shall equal 0.28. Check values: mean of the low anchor 308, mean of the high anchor 302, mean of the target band 236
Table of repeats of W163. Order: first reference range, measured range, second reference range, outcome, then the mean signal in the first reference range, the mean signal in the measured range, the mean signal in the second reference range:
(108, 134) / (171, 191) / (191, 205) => 0.115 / 297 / 254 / 279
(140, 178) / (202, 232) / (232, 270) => -0.120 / 253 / 315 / 299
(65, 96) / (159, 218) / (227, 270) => 0.246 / 367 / 258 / 302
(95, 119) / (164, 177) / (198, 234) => 0.404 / 298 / 211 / 312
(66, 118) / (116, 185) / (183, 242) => 0.170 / 338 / 273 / 300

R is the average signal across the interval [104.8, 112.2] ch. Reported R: 281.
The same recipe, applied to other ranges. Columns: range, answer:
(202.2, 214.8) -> 314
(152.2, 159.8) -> 267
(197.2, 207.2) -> 292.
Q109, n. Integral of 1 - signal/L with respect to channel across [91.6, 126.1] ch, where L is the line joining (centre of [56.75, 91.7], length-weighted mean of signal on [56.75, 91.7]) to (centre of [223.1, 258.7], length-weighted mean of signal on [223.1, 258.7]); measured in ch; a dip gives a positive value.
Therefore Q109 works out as 4.18 ch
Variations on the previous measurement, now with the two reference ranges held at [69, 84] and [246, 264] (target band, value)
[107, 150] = 4.8 ch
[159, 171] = 5.7 ch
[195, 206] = 0.8 ch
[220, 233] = -0.6 ch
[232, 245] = -0.9 ch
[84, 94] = -0.5 ch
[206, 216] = -0.5 ch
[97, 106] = 1.0 ch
